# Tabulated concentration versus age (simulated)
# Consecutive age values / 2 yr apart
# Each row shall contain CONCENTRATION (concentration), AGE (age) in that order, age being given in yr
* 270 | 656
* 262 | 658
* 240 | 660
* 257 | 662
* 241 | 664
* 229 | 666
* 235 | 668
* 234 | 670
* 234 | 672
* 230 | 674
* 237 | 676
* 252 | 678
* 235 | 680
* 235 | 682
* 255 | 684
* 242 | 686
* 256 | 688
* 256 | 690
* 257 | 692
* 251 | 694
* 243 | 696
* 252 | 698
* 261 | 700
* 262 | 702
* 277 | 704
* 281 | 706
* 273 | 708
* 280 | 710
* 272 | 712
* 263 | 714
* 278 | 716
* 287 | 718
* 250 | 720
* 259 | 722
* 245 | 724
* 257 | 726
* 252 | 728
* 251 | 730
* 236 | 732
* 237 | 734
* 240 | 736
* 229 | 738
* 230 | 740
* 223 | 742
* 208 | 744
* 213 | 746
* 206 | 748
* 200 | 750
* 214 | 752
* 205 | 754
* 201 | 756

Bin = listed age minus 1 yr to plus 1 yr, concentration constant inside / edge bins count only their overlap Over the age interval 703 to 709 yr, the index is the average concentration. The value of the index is 277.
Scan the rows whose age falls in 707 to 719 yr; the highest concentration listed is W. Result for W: 287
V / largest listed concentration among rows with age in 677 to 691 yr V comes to 256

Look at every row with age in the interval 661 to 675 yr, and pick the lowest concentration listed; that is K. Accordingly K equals 229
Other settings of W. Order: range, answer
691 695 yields 257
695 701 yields 261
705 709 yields 281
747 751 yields 206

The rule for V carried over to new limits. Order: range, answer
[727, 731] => 252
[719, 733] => 259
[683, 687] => 255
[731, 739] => 240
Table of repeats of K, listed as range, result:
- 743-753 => 200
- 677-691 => 235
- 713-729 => 245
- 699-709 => 261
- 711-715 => 263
